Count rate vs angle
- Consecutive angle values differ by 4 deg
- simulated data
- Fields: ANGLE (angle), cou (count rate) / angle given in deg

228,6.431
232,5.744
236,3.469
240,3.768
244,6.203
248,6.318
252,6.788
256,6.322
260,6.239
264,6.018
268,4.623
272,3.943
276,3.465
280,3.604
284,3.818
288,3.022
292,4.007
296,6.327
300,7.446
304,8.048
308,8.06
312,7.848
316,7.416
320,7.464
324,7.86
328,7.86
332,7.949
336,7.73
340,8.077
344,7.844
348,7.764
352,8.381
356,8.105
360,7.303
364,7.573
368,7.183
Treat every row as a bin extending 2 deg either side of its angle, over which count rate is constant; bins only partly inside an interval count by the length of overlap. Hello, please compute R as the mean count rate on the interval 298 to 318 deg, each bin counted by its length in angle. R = 7.76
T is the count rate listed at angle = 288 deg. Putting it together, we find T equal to 3.022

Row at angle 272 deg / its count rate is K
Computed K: 3.943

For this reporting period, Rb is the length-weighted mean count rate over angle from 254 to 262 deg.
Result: 6.28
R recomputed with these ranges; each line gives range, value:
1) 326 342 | 7.9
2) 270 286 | 3.71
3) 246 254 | 6.55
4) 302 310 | 8.05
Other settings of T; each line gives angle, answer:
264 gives 6.018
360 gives 7.303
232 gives 5.744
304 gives 8.048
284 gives 3.818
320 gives 7.464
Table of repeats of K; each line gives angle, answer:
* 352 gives 8.381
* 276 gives 3.465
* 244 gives 6.203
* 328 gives 7.86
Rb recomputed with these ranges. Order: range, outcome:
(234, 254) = 5.31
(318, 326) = 7.66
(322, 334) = 7.89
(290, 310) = 6.78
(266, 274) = 4.28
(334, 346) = 7.88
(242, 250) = 6.26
